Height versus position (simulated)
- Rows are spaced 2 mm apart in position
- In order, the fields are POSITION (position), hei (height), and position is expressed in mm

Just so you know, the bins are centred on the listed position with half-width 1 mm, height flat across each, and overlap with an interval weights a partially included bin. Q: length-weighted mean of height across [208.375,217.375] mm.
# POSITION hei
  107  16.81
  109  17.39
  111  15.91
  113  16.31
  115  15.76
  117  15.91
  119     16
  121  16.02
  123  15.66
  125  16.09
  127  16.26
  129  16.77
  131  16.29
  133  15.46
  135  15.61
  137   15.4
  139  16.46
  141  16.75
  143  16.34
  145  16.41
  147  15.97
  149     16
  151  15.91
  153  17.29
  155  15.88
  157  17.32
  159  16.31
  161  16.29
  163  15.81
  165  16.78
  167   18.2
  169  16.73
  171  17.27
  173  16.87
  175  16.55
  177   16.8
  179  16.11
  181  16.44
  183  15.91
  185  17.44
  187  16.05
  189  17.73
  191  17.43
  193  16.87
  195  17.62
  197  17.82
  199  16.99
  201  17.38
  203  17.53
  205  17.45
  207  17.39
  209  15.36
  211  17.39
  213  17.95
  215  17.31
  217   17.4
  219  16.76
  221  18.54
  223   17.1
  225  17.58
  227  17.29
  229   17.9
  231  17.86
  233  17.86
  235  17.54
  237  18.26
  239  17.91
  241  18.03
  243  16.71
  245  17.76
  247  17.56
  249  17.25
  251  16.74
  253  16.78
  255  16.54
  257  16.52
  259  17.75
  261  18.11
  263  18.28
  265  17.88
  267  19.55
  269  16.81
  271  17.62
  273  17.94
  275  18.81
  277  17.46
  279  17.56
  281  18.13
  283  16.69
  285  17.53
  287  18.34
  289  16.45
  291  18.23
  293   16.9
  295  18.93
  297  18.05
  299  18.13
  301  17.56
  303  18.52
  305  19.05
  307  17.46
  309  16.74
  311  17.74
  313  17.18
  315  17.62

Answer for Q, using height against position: 17.1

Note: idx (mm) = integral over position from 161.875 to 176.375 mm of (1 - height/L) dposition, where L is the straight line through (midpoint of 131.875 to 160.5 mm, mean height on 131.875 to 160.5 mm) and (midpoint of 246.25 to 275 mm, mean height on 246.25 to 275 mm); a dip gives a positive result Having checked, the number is -0.3 mm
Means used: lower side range 16.2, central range 16.9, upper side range 17.6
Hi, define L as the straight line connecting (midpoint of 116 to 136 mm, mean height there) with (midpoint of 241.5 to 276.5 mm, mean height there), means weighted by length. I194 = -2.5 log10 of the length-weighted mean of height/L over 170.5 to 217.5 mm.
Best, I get -0.01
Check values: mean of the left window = 16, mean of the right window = 17.6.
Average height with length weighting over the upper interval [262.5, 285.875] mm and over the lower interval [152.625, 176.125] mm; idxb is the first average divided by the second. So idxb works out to 1.06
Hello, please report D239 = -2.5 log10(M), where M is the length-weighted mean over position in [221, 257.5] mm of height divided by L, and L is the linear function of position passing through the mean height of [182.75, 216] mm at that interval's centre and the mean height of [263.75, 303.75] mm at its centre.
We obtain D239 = 0.00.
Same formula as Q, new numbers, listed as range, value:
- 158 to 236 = 17.1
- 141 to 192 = 16.6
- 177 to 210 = 17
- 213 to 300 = 17.6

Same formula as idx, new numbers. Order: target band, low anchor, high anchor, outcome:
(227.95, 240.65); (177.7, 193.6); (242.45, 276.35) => -0.4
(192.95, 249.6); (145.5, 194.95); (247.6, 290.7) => -1.1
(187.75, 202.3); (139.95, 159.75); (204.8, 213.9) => -0.4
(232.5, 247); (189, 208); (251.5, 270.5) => -0.2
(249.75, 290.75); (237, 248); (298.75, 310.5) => 0.4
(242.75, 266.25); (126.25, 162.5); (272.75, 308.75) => 0.1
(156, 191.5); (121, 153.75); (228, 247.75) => -0.1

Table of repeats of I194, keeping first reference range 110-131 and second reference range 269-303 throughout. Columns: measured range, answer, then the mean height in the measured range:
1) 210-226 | -0.027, 17.5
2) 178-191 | 0.004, 16.7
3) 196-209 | -0.022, 17.3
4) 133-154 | 0.009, 16.2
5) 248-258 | 0.042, 16.8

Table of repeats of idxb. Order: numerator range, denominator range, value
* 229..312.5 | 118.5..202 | 1.07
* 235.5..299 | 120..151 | 1.10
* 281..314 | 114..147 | 1.10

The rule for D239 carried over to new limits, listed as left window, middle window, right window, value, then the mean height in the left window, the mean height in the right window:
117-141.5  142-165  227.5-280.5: 0.001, 16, 17.7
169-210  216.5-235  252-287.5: -0.020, 16.9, 17.7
